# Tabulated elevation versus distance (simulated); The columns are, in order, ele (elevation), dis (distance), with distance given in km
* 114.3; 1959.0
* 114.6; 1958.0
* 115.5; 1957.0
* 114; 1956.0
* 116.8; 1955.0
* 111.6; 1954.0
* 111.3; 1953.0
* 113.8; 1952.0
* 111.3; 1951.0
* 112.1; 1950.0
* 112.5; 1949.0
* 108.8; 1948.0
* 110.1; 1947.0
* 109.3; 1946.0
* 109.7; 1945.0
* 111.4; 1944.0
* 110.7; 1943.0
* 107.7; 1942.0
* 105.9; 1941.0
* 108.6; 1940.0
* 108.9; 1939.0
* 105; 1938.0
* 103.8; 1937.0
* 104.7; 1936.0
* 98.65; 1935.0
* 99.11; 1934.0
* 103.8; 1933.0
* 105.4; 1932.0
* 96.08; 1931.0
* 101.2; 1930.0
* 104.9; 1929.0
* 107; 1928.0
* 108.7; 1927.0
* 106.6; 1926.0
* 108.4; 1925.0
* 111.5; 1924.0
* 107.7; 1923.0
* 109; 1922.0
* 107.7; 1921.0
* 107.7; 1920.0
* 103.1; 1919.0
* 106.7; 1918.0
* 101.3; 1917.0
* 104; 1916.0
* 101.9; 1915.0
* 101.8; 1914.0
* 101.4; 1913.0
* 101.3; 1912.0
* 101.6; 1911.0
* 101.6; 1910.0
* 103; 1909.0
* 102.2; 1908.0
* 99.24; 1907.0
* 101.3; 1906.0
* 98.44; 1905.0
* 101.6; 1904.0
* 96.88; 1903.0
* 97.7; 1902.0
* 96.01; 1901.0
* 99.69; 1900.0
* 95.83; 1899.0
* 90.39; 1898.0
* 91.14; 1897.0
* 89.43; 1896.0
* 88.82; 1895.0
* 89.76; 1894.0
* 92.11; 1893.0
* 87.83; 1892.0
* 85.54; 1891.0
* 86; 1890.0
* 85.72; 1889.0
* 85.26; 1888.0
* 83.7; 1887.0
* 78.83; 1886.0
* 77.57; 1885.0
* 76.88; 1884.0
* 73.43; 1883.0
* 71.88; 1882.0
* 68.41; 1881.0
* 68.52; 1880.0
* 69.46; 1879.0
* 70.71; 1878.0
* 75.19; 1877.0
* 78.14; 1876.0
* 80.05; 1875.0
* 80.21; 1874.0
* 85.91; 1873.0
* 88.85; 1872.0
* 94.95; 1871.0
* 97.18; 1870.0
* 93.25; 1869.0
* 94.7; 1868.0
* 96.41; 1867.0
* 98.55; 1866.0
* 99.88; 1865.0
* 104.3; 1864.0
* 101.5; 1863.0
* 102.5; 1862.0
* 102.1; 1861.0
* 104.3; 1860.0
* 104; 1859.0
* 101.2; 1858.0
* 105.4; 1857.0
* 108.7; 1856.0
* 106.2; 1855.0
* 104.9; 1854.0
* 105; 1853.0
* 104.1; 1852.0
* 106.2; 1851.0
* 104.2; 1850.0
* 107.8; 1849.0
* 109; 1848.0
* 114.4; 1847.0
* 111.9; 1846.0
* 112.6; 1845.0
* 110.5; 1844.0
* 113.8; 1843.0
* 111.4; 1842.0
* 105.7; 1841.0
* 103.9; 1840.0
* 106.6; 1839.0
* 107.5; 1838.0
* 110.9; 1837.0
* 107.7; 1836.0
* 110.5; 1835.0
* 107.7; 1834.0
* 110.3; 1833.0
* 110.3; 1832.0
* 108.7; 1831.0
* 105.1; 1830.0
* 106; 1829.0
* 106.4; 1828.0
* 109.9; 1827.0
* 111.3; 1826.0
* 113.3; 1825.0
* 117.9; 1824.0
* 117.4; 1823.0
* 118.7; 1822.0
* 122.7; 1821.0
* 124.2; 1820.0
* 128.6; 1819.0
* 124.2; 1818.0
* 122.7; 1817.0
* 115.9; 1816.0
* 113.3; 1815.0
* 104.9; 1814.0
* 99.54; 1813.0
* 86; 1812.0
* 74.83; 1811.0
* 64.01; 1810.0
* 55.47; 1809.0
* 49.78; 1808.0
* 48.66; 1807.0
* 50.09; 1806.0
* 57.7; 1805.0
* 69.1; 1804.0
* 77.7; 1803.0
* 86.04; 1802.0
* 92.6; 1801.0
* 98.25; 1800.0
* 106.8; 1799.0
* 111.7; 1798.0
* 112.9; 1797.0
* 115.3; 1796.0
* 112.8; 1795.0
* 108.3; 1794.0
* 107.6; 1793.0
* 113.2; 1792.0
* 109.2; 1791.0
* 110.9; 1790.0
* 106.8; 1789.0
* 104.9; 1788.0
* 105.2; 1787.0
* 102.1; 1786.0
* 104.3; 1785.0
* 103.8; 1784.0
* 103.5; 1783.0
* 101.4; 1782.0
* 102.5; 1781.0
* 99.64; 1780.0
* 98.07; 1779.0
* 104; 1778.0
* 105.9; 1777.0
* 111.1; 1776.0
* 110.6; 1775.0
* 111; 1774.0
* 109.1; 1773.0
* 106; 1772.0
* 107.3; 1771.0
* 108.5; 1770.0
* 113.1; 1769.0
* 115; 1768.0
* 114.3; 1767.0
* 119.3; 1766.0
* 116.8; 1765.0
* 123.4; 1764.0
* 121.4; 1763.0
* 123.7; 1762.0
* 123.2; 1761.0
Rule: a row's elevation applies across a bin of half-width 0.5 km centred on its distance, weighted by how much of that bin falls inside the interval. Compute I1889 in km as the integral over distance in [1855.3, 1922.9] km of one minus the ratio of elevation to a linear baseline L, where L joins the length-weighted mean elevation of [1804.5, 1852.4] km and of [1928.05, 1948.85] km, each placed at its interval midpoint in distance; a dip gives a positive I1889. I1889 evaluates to 7.2 km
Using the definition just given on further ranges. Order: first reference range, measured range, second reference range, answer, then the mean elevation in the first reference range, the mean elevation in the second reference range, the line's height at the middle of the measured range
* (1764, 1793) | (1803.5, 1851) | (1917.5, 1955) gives 2.5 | 108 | 107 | 108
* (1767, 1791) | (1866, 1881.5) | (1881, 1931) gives 2.4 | 107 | 96.3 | 98.9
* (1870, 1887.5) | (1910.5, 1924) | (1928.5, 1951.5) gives -1.2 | 78.4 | 107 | 96.1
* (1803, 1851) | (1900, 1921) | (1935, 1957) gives 1.2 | 102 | 110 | 107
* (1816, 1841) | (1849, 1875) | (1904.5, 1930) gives 2.4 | 113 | 104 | 110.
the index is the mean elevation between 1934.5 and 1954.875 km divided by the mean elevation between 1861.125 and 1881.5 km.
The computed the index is 1.2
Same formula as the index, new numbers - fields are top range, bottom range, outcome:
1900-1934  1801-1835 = 1.06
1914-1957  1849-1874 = 1.07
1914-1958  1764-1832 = 1.05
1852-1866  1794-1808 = 1.19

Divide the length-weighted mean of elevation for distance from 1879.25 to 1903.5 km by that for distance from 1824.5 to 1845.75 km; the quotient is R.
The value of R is 0.78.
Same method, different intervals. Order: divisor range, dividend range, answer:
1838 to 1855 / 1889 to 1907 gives 0.86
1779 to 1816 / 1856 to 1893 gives 0.94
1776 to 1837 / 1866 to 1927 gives 0.91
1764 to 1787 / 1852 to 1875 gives 0.92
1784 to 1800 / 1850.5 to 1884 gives 0.85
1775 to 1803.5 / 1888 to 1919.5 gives 0.93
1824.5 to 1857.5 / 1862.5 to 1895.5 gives 0.79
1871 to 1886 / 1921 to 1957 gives 1.41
